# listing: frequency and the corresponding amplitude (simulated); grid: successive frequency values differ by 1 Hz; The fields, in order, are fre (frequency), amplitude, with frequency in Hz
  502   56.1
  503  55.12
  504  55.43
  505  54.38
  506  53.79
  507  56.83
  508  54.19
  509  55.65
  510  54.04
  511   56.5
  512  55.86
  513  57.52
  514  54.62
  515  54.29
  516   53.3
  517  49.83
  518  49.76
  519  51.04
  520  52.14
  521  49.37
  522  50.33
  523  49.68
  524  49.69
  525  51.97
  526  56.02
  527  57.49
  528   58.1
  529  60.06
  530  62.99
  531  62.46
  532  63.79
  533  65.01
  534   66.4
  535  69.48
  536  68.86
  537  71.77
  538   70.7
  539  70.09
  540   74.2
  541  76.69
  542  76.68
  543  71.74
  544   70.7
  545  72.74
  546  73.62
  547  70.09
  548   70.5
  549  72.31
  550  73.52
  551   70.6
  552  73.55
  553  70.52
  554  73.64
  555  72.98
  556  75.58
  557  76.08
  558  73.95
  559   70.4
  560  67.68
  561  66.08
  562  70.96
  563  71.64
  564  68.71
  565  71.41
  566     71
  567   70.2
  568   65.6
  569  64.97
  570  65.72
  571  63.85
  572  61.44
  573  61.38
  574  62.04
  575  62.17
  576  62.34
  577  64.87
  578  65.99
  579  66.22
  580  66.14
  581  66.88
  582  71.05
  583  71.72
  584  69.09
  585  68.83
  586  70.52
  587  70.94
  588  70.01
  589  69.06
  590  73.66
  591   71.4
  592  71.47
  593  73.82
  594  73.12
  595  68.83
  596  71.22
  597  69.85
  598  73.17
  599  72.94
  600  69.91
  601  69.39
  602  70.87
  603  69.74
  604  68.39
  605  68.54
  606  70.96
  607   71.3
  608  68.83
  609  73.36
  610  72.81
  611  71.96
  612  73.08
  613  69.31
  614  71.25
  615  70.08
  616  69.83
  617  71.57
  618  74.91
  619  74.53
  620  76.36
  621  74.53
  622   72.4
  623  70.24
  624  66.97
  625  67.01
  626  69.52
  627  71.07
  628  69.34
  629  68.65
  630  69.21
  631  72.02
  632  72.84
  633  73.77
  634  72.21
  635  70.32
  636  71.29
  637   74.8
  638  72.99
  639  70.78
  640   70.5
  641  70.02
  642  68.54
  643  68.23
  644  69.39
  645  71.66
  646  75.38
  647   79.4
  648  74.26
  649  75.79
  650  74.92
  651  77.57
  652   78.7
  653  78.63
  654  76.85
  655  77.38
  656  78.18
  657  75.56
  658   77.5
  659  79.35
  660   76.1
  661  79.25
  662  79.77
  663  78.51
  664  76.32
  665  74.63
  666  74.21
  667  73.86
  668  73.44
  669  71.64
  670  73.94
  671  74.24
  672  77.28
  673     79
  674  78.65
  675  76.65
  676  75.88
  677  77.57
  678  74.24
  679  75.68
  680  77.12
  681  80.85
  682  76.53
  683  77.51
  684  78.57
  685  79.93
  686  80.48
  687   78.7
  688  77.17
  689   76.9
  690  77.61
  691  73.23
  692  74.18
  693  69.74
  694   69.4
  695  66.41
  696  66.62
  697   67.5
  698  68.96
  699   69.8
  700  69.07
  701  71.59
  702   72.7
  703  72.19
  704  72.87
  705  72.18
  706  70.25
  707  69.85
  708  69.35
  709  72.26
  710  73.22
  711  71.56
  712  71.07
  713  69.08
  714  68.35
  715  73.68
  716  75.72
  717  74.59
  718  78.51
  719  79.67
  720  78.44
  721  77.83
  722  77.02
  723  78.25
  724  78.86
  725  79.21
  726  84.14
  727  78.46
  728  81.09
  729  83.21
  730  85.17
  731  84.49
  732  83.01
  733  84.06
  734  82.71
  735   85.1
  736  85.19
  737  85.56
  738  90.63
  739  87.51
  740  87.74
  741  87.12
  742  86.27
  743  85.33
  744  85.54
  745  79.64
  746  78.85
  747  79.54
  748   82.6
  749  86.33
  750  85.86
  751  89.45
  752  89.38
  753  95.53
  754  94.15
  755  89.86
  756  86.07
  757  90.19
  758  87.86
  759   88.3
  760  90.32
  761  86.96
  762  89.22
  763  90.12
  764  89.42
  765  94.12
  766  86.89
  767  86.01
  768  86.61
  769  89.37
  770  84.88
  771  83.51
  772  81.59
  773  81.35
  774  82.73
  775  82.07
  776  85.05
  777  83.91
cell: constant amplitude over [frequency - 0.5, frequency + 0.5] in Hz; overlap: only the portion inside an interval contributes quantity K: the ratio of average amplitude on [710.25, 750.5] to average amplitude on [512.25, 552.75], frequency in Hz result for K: 1.28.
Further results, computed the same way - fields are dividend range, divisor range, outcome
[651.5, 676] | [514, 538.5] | 1.32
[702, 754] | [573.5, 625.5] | 1.14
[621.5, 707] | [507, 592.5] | 1.13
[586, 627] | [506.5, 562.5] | 1.11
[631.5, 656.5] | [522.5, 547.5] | 1.12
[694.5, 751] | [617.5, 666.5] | 1.06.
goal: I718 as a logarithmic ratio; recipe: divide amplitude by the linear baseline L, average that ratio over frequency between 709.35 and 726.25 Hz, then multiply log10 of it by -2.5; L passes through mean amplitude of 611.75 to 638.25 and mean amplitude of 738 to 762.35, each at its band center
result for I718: 0.102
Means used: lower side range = 71.5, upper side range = 87.1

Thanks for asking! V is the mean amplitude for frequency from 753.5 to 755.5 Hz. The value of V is 92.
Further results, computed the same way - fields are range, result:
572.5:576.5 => 62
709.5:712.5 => 72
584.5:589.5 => 69.9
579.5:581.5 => 66.5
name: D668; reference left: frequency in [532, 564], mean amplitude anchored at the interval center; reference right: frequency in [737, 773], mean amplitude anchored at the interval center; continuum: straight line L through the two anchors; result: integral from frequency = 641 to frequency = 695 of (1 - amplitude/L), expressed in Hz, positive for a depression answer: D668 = 3.1 Hz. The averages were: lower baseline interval 71.4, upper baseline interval 87.1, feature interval 75.8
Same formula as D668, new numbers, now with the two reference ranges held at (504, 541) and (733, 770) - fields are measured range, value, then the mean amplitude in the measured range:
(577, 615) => -1.6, 70.3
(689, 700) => 1.3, 70.6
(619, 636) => 0.1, 71.1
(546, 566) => -2.9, 71.6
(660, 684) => 0.2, 76.4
